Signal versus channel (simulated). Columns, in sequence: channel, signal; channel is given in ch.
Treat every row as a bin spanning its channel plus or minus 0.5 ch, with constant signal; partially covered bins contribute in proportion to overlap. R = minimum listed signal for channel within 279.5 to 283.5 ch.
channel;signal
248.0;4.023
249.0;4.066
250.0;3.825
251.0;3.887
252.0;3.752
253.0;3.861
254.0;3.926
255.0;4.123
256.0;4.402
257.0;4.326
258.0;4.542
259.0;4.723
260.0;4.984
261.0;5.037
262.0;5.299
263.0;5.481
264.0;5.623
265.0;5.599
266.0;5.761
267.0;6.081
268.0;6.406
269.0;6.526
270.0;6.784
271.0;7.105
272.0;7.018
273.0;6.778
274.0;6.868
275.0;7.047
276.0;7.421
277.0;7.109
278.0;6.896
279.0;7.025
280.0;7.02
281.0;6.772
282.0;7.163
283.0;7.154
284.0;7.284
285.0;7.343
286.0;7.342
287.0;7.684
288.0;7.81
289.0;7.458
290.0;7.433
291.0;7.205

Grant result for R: 6.772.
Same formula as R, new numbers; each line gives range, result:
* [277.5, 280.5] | 6.896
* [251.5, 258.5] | 3.752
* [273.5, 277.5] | 6.868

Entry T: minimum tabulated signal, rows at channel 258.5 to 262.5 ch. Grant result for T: 4.723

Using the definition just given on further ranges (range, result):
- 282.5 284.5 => 7.154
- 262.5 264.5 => 5.481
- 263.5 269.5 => 5.599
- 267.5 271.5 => 6.406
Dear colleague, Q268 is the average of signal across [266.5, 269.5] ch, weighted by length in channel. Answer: 6.34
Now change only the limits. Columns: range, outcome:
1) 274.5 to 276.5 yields 7.23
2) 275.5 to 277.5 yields 7.27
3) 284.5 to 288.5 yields 7.54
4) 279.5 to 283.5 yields 7.03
